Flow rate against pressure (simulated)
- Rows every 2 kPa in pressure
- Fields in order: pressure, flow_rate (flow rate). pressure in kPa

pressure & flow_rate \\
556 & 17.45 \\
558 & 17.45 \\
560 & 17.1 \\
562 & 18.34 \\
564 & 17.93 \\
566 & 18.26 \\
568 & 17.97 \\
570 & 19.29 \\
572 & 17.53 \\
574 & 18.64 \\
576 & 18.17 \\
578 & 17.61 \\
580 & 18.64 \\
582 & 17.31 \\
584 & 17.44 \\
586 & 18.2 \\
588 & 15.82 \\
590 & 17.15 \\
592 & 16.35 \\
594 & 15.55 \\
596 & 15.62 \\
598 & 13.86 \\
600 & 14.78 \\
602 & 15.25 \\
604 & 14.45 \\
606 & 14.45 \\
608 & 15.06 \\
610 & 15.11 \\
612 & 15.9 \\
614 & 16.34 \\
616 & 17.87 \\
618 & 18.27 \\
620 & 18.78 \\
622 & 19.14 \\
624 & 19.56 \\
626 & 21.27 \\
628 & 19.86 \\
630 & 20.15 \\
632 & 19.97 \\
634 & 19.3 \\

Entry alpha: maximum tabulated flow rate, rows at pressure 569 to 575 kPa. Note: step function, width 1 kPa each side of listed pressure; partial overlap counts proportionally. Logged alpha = 19.29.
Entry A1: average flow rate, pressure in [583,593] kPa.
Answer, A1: 17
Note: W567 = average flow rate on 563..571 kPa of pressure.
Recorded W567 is 18.4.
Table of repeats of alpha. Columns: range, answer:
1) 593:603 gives 15.62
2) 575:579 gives 18.17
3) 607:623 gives 19.14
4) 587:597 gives 17.15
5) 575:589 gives 18.64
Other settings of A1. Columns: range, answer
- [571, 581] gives 18.1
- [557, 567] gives 17.8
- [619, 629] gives 19.7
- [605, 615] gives 15.4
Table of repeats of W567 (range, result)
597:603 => 14.6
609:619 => 16.7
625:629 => 20.6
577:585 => 17.8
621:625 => 19.4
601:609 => 14.8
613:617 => 17.1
